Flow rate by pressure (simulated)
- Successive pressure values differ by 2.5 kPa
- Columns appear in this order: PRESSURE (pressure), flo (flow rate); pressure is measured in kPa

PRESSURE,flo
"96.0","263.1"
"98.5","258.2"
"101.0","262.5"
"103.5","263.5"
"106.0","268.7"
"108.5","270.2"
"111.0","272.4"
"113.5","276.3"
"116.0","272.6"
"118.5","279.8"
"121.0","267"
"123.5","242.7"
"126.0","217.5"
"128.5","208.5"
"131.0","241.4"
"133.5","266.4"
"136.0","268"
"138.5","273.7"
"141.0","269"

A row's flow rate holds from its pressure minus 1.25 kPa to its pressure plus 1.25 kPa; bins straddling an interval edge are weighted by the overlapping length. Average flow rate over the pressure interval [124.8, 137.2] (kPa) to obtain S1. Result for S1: 240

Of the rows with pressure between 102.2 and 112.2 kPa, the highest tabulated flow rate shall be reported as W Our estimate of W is 272.4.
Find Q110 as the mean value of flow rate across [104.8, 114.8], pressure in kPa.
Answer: 272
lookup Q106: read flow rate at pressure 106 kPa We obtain 268.7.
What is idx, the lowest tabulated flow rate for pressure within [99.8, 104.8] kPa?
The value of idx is 262.5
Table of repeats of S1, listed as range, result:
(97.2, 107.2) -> 263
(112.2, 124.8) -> 267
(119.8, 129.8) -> 234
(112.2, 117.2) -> 274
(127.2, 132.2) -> 225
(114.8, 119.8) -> 276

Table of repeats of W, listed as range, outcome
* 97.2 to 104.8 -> 263.5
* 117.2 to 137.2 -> 279.8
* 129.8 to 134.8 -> 266.4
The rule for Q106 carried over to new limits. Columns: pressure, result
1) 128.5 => 208.5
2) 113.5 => 276.3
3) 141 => 269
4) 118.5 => 279.8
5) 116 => 272.6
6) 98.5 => 258.2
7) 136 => 268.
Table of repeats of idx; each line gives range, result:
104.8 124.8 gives 242.7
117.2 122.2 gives 267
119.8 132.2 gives 208.5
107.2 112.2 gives 270.2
